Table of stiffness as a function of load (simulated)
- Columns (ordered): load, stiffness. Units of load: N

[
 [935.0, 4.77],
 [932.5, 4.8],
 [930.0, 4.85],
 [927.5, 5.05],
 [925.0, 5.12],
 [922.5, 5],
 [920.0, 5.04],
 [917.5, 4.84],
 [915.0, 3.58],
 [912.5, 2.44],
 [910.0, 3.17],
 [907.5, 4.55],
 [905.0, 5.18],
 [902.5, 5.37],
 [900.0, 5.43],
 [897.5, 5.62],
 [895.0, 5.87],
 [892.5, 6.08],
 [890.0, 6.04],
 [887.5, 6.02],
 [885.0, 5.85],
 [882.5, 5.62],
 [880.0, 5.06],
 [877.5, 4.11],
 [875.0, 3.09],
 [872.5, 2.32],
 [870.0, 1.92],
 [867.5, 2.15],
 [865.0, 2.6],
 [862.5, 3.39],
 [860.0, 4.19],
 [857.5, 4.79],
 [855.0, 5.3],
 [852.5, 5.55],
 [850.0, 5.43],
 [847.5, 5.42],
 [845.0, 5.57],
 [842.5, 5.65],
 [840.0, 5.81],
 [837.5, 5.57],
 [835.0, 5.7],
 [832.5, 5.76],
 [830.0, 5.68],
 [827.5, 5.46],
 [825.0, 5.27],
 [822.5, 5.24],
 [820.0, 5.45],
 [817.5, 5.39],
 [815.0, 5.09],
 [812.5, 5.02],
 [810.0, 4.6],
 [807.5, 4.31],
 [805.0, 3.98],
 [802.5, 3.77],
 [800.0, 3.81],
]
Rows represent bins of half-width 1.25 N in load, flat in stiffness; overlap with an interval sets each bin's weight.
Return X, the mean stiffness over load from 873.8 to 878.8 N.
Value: 3.62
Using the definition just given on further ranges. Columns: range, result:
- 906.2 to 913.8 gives 3.4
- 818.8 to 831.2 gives 5.42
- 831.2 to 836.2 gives 5.73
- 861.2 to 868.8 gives 2.72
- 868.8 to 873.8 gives 2.13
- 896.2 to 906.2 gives 5.4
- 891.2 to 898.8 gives 5.86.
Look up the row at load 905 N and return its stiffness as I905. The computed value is 5.18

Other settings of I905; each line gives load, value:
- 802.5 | 3.77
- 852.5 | 5.55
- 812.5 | 5.02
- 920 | 5.04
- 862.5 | 3.39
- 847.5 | 5.42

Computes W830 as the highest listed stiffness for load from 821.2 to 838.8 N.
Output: 5.76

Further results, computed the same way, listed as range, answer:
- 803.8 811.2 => 4.6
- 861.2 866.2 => 3.39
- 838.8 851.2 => 5.81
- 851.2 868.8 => 5.55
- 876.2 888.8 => 6.02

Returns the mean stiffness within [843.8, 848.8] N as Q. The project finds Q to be 5.49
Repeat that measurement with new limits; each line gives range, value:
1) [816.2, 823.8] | 5.36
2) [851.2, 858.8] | 5.21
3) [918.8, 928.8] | 5.05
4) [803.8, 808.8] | 4.15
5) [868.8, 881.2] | 3.3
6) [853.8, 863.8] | 4.4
